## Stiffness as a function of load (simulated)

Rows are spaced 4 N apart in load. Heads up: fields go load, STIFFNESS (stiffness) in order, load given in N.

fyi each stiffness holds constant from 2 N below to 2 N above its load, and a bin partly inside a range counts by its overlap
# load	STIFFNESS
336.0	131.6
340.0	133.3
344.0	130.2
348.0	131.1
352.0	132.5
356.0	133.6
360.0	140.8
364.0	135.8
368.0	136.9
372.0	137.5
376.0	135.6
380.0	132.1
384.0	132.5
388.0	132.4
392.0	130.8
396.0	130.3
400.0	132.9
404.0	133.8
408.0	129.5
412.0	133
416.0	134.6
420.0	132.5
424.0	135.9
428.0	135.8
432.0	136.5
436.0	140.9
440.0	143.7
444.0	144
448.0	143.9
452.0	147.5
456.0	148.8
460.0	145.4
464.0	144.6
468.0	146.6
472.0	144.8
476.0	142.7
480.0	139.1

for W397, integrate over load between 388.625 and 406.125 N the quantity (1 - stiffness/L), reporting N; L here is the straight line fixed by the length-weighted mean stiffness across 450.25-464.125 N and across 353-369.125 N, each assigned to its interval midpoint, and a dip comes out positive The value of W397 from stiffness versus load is 1.05 N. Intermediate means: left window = 137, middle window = 132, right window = 147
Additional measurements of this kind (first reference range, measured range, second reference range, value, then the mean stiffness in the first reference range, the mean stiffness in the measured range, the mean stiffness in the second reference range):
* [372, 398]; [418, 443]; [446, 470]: 0.58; 133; 138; 146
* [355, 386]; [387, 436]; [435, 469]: 2.42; 136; 133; 145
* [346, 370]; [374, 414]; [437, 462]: 1.97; 135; 132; 145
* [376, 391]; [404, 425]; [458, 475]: 0.66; 133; 133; 145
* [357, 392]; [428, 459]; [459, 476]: -0.15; 135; 143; 145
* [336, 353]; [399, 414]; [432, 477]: 0.72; 132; 132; 144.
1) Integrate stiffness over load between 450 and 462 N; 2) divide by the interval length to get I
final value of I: 147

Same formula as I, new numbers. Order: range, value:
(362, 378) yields 136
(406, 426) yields 133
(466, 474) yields 146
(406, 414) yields 131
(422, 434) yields 136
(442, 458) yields 146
